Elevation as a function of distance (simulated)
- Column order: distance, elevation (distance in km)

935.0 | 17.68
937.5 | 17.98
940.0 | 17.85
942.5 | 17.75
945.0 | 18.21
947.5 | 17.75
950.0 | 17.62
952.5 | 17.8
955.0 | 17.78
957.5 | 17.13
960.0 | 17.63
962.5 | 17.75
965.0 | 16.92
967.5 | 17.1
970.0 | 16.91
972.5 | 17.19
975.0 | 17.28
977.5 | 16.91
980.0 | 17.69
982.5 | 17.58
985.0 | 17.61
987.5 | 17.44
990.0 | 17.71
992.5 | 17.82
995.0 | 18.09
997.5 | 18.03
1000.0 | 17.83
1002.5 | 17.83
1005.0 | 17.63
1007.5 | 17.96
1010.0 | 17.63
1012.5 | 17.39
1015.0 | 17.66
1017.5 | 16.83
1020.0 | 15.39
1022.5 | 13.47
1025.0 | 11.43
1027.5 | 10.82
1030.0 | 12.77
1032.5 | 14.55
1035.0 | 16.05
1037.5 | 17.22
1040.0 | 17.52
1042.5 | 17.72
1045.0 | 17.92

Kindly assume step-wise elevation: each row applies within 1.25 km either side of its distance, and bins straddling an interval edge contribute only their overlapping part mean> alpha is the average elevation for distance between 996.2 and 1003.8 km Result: 17.9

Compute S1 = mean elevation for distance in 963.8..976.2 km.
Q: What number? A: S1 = 17.1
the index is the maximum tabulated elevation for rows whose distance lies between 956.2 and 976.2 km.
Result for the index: 17.75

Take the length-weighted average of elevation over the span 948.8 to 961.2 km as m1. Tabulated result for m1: 17.6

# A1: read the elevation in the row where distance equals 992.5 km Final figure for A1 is 17.82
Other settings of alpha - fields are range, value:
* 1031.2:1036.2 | 15.3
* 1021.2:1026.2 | 12.5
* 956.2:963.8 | 17.5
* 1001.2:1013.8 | 17.7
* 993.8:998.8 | 18.1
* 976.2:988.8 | 17.4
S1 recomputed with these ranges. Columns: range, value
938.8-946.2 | 17.9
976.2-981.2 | 17.3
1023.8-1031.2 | 11.7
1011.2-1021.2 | 16.8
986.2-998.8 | 17.8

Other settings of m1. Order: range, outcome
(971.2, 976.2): 17.2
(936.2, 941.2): 17.9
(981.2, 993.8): 17.6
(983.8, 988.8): 17.5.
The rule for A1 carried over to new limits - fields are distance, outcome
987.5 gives 17.44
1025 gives 11.43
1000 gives 17.83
